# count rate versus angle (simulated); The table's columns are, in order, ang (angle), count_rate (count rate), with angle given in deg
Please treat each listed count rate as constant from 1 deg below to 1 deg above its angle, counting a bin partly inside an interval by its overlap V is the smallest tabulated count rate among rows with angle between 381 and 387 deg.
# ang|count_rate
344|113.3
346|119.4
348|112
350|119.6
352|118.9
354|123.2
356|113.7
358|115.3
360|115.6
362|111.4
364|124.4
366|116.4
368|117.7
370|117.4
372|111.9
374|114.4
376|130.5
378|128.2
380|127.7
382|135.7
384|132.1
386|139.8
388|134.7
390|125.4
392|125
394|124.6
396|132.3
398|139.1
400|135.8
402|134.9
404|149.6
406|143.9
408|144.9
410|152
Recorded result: 132.1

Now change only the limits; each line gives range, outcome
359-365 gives 111.4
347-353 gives 112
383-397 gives 124.6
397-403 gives 134.9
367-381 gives 111.9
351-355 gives 118.9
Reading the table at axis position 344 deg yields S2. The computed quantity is 113.3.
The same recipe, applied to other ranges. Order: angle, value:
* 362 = 111.4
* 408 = 144.9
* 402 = 134.9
